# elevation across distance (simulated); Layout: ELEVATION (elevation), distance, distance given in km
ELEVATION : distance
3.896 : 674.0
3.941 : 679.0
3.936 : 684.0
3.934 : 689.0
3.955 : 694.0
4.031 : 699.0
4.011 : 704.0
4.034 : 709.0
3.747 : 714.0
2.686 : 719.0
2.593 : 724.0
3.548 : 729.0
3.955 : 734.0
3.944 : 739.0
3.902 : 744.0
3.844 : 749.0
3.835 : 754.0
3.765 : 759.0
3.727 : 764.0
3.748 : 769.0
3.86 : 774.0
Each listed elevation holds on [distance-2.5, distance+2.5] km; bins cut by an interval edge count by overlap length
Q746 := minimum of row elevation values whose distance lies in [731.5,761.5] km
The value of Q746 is 3.765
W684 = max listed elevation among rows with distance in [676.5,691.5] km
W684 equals 3.941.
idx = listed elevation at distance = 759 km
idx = 3.765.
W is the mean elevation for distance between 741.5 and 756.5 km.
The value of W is 3.86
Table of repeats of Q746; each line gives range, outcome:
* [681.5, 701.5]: 3.934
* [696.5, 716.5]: 3.747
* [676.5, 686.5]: 3.936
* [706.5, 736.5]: 2.593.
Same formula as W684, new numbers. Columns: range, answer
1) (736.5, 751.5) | 3.944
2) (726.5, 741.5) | 3.955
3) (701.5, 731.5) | 4.034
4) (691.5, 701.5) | 4.031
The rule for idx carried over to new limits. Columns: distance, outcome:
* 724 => 2.593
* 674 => 3.896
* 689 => 3.934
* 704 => 4.011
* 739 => 3.944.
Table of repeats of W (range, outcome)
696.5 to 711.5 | 4.03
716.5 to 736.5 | 3.2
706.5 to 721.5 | 3.49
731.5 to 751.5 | 3.91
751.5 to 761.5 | 3.8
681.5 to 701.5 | 3.96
